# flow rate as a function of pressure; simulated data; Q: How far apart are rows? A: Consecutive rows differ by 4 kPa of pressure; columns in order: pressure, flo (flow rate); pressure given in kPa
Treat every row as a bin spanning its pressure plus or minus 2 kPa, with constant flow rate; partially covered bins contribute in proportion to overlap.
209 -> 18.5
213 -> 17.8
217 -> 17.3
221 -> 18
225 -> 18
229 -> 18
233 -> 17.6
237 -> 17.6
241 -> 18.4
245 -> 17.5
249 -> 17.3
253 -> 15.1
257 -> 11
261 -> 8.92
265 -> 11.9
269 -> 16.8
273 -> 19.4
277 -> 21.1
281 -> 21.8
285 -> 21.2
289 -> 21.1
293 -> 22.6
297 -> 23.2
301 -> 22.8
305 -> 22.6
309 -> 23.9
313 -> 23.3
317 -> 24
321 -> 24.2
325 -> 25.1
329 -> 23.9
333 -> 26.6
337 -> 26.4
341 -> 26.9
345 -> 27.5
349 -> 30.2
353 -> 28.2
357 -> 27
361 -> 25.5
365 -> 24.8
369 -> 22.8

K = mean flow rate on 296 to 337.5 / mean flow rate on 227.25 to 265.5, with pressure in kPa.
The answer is 1.6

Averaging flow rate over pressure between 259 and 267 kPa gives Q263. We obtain 10.4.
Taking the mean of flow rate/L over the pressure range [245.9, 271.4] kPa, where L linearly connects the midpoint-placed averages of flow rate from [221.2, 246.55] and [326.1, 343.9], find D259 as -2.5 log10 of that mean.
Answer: 0.394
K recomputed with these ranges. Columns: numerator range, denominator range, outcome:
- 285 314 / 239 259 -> 1.43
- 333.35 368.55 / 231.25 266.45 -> 1.78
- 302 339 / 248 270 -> 1.85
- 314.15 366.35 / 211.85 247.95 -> 1.47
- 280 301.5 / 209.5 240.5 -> 1.24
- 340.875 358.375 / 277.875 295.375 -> 1.30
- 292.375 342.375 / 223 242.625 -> 1.36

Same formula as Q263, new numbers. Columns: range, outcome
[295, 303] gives 23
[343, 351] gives 28.9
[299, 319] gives 23.3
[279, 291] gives 21.4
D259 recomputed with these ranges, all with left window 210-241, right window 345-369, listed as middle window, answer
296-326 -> 0.00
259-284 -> 0.24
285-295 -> 0.02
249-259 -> 0.38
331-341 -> -0.05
